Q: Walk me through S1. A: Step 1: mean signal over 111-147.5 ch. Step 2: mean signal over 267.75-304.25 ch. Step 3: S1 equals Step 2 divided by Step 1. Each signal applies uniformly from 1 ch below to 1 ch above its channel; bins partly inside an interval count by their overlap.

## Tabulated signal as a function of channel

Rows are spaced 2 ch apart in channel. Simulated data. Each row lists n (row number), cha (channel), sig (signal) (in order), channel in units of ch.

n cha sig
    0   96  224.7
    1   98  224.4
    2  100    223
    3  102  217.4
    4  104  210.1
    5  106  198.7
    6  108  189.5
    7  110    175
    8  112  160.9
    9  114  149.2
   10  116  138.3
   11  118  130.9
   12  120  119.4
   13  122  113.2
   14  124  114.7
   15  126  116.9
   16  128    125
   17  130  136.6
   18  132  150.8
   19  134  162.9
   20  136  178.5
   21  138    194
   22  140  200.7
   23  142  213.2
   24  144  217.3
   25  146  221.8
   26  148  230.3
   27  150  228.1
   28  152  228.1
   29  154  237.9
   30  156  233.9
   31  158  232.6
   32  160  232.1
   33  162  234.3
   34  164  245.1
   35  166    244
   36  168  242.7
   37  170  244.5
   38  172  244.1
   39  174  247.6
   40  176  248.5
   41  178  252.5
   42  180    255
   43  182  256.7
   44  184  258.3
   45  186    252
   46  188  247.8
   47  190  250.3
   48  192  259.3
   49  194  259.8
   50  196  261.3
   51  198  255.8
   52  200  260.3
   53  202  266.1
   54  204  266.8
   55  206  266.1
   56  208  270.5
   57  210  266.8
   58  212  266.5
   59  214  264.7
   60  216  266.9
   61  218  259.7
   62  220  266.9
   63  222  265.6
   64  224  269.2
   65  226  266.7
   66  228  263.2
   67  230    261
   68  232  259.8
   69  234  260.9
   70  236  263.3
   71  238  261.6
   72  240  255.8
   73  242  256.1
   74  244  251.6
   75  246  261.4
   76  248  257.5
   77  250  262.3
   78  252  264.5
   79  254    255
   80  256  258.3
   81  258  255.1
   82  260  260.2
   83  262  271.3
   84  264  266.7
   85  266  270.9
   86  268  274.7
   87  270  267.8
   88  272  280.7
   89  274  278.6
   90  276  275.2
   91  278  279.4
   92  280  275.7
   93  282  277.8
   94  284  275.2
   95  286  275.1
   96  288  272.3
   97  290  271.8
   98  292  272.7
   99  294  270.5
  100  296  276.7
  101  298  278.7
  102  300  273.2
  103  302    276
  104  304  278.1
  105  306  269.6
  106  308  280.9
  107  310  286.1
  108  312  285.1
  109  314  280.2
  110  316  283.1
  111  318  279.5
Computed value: 1.73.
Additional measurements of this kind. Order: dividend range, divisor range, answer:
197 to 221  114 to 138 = 1.92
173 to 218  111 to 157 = 1.49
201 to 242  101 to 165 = 1.42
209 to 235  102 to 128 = 1.73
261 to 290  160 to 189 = 1.11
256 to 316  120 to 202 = 1.25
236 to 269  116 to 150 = 1.58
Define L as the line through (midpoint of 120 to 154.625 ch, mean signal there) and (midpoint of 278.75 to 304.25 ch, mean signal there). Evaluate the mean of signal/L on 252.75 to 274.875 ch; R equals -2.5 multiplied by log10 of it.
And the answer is -0.04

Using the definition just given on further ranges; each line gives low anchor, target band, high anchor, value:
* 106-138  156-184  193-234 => -0.174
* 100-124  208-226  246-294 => -0.139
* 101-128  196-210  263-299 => -0.206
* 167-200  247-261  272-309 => 0.036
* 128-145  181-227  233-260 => -0.153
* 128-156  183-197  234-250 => -0.127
